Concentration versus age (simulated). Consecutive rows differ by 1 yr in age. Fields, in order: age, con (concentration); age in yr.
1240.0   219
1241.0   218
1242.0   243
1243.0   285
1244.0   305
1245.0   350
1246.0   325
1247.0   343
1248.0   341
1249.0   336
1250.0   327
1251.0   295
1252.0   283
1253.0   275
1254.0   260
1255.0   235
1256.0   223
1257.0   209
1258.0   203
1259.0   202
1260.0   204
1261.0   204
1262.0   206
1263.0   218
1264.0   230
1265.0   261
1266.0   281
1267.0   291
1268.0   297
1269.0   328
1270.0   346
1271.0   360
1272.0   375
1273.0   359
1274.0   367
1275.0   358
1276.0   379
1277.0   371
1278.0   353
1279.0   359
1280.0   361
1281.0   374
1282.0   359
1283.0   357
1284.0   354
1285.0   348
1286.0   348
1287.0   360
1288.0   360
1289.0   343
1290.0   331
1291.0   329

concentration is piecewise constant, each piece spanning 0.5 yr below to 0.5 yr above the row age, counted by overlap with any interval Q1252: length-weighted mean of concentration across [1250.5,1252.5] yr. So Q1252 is 289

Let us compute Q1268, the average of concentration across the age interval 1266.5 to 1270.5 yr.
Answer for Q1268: 316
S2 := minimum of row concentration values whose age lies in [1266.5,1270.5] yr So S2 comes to 291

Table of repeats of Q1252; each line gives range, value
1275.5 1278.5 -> 368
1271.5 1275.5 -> 365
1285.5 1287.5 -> 354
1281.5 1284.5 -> 357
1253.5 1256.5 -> 239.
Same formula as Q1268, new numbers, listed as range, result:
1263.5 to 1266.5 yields 257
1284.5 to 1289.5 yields 352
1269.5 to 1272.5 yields 360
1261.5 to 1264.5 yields 218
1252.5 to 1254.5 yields 268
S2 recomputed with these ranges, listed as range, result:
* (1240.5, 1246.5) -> 218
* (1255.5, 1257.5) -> 209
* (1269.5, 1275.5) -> 346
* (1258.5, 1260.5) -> 202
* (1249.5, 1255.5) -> 235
